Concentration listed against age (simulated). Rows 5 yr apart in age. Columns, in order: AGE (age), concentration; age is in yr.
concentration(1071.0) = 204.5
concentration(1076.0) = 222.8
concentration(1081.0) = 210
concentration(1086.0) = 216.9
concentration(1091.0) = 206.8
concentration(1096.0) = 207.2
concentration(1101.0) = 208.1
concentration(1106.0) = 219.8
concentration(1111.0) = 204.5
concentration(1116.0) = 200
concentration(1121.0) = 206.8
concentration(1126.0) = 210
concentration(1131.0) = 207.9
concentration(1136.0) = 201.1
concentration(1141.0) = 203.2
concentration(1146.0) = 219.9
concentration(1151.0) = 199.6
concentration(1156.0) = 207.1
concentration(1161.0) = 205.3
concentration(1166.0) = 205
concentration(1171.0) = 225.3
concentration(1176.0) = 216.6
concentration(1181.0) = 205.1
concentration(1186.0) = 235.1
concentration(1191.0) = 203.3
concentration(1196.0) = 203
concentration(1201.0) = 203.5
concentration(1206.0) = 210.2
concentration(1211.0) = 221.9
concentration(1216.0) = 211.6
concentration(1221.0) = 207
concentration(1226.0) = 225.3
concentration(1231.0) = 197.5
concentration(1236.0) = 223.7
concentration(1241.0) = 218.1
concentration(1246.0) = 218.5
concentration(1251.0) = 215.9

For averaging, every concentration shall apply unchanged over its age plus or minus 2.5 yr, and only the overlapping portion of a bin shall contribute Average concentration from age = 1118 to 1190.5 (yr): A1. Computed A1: 210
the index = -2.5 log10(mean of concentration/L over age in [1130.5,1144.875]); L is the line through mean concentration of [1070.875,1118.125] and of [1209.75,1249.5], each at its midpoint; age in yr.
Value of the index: 0.04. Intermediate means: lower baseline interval 210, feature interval 205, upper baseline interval 215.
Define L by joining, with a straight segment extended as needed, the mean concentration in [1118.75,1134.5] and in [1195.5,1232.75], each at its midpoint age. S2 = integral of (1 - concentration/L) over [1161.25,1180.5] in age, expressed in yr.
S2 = -0.4 yr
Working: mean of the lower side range 208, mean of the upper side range 211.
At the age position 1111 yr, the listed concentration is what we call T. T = 204.5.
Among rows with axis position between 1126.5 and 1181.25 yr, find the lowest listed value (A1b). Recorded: 199.6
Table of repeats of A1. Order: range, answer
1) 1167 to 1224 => 213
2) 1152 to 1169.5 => 206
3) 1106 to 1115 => 208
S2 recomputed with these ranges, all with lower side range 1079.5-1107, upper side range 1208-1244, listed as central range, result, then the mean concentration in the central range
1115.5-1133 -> 0.43 yr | 207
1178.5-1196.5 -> 0.11 yr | 213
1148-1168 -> 0.79 yr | 205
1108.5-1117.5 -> 0.39 yr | 202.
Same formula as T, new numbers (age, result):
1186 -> 235.1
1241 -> 218.1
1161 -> 205.3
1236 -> 223.7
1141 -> 203.2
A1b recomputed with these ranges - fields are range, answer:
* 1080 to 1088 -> 210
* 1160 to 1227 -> 203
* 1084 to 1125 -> 200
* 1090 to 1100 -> 206.8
